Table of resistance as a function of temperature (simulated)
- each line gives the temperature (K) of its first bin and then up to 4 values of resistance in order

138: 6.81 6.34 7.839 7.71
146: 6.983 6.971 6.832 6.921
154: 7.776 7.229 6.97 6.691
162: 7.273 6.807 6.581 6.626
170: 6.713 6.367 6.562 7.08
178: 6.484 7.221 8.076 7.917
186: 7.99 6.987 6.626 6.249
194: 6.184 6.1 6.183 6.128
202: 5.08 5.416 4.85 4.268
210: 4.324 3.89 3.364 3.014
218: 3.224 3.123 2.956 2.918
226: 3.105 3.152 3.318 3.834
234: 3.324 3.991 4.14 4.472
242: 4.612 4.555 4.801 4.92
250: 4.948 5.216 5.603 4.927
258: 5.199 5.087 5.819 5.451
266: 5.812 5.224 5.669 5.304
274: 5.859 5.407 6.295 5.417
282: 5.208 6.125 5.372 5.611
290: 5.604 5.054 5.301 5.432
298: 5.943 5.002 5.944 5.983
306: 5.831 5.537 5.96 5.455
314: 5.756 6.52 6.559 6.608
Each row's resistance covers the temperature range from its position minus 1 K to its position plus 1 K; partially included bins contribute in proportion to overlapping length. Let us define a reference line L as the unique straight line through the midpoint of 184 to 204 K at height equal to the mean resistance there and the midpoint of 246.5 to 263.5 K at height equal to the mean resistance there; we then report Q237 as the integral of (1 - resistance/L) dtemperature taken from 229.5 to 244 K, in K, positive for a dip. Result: 4.0 K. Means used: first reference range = 6.42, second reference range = 5.21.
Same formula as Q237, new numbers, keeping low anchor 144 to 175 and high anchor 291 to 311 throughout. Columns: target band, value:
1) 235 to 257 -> 4.90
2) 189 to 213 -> 4.02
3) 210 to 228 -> 8.78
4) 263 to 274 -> 0.70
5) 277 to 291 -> 0.23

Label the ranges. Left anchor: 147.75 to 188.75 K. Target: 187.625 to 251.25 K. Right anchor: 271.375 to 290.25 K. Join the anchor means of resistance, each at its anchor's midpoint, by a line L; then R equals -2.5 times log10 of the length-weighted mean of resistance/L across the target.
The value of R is 0.39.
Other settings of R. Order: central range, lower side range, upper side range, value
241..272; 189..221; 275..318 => 0.03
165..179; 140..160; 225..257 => -0.03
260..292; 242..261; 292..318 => -0.05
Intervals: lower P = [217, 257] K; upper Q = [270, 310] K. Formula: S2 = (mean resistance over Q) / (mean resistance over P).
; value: 1.4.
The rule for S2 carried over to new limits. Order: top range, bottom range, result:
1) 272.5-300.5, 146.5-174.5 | 0.81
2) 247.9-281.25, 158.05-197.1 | 0.79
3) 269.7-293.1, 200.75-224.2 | 1.42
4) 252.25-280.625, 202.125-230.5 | 1.49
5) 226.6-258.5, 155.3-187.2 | 0.63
